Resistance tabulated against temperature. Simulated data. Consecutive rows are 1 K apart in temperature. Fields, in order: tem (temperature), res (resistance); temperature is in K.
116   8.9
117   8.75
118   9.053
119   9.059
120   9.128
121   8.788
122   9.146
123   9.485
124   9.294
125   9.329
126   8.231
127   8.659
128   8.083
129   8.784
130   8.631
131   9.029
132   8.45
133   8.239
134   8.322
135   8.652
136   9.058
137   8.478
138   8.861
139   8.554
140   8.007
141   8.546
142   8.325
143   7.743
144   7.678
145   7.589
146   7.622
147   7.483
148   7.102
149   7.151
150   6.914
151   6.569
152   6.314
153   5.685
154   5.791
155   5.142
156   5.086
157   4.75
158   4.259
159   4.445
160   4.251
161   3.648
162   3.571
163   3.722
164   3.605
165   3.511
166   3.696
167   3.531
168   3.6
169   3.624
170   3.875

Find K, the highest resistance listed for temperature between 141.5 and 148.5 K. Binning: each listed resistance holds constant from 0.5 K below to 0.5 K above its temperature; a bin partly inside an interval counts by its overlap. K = 8.325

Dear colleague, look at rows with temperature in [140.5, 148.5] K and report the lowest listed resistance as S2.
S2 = 7.102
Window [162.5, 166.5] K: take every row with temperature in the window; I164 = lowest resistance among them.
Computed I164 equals 3.511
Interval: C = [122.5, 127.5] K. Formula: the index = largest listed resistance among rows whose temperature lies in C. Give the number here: 9.485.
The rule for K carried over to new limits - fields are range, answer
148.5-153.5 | 7.151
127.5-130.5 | 8.784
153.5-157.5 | 5.791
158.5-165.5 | 4.445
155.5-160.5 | 5.086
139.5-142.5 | 8.546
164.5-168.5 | 3.696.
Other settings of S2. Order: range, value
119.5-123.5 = 8.788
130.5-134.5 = 8.239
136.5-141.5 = 8.007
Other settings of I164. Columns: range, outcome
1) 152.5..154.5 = 5.685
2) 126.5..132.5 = 8.083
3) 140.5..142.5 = 8.325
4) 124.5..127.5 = 8.231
